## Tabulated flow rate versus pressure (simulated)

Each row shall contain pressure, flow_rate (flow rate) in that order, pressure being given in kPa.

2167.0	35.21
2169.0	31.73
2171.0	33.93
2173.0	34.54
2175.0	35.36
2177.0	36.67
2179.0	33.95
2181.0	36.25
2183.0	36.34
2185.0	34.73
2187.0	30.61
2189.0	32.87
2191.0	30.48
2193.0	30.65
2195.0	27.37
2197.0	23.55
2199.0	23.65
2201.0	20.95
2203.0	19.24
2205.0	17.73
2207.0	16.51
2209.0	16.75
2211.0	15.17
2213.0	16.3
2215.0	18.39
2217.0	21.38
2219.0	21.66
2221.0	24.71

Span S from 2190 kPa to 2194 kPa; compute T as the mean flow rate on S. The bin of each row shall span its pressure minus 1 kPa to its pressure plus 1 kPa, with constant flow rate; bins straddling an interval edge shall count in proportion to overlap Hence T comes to 30.6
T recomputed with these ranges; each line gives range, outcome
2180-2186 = 35.8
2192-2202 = 25.2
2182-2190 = 33.6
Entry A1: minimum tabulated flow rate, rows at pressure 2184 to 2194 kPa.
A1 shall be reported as 30.48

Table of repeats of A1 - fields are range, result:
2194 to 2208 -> 16.51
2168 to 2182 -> 31.73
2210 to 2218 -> 15.17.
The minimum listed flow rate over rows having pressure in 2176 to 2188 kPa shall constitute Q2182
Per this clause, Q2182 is 30.61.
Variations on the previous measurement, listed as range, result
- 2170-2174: 33.93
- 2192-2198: 23.55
